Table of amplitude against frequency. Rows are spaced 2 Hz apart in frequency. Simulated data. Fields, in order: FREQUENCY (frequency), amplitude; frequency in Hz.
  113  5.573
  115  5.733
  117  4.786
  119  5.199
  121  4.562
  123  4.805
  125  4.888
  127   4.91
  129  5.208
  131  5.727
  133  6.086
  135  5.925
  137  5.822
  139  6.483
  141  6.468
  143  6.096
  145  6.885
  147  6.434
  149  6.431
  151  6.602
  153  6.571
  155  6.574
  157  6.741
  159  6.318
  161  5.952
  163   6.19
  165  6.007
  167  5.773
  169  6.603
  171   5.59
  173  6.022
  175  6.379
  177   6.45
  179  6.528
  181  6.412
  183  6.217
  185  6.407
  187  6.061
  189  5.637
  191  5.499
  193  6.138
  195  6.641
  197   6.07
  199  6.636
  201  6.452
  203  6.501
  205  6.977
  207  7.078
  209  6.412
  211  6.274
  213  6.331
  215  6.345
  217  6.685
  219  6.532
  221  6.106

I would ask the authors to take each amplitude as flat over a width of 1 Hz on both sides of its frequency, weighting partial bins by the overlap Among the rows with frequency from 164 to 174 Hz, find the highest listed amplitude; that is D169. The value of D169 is 6.603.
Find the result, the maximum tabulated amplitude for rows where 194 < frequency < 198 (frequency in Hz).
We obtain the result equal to 6.641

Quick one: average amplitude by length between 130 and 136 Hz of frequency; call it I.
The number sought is 5.91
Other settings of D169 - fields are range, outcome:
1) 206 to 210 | 7.078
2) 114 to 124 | 5.733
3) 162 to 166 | 6.19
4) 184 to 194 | 6.407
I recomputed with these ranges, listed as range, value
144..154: 6.58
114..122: 5.07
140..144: 6.28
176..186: 6.4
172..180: 6.34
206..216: 6.49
